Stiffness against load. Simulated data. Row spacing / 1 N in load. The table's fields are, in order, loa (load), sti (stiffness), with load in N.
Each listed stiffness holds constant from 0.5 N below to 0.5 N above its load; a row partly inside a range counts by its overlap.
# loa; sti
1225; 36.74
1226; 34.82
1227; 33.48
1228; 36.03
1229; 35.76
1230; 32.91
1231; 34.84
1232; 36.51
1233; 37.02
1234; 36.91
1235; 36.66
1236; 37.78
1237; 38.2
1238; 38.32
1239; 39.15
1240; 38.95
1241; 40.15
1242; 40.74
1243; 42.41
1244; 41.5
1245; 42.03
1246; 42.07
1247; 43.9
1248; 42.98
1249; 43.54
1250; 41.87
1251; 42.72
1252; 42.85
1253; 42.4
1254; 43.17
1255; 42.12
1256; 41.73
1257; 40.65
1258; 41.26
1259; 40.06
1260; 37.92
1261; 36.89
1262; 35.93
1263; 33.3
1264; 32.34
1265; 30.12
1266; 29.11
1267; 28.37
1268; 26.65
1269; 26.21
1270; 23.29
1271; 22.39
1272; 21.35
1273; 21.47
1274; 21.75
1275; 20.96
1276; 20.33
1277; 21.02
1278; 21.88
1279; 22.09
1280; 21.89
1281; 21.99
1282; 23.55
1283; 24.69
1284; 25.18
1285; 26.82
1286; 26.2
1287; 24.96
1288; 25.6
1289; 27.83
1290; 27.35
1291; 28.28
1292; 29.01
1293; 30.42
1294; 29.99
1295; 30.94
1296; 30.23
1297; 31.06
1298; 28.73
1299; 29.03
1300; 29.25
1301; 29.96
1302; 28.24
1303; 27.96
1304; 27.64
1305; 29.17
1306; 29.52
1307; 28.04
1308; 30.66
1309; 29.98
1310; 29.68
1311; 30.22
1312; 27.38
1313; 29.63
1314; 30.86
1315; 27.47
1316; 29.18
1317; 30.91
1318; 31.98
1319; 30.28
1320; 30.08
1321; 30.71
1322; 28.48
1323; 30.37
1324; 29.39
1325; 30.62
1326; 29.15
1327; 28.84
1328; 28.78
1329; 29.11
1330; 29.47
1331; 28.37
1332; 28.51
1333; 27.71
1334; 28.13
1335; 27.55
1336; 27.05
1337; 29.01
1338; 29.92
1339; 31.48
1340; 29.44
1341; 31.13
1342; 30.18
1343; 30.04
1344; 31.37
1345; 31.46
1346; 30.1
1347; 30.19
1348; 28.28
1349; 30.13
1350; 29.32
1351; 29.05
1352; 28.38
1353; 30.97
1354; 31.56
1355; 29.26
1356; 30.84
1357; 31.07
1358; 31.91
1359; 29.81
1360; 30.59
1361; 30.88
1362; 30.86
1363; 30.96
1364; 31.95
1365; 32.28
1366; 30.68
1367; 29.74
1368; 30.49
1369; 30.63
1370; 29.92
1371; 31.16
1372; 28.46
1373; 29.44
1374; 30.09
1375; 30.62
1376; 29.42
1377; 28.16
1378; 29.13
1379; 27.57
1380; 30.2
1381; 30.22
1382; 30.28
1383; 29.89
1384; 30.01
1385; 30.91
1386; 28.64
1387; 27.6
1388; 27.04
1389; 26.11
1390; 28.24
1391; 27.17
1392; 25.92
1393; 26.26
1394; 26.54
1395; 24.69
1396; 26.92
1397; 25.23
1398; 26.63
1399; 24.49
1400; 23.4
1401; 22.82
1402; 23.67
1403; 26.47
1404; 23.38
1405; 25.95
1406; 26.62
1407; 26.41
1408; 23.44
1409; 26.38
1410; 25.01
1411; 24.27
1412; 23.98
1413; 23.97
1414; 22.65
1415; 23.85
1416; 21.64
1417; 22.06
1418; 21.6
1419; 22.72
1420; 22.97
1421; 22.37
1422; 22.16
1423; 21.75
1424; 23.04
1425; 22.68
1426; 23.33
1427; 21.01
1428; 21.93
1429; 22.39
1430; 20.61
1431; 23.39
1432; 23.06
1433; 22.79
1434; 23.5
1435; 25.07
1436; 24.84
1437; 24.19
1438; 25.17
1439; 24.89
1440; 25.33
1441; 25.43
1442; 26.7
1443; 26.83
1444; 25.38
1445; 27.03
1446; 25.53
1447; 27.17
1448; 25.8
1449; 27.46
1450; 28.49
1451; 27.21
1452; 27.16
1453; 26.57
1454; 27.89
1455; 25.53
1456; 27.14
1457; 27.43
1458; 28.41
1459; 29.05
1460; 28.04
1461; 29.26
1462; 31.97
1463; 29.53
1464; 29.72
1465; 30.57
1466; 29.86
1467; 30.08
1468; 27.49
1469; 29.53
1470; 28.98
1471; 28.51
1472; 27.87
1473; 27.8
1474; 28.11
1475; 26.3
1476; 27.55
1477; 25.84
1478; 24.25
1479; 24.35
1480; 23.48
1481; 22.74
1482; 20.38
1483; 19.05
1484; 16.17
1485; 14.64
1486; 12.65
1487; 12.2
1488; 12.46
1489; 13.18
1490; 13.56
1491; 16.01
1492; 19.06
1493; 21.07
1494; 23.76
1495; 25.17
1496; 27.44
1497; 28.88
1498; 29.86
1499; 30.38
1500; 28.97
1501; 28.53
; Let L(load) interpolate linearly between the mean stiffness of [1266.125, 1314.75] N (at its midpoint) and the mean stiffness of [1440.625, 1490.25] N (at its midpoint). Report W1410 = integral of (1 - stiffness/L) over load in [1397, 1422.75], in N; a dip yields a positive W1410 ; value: 1.7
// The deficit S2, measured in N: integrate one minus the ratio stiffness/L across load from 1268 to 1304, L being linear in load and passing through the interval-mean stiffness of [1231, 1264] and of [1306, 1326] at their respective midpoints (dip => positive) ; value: 8.6 N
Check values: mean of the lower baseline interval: 39.9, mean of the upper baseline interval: 29.8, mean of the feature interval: 25.8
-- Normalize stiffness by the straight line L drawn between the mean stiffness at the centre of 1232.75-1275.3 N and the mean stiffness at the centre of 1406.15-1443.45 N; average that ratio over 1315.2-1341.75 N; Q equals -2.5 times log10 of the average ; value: 0.04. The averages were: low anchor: 36.1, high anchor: 23.6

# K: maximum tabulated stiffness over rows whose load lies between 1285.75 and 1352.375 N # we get 31.98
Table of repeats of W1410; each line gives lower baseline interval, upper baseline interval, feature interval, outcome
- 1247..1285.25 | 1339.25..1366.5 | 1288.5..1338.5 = 2.6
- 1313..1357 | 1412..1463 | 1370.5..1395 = -1.0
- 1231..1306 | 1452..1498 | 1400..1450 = 4.2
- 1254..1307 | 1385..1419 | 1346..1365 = -2.8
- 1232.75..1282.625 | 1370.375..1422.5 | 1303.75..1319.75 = 0.7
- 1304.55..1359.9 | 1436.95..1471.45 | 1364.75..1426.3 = 4.8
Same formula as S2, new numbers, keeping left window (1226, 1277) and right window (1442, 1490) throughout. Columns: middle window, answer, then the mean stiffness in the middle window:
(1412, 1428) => 2.9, 22.5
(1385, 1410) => 2.3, 25.9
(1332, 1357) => 1.1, 29.7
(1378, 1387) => -0.1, 29.6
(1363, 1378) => -0.2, 30.2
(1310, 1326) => 1.2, 29.8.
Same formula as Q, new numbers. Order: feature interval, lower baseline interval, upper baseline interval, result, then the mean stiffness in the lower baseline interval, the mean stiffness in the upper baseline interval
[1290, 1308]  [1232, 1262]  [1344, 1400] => 0.22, 40.4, 29.2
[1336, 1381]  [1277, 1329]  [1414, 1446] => -0.15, 28.2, 23.6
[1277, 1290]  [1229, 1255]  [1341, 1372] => 0.44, 39.9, 30.4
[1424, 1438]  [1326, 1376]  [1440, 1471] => 0.22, 29.9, 27.9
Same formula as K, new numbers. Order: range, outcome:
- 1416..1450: 28.49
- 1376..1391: 30.91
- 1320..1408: 32.28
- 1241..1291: 43.9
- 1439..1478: 31.97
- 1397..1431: 26.63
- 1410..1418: 25.01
